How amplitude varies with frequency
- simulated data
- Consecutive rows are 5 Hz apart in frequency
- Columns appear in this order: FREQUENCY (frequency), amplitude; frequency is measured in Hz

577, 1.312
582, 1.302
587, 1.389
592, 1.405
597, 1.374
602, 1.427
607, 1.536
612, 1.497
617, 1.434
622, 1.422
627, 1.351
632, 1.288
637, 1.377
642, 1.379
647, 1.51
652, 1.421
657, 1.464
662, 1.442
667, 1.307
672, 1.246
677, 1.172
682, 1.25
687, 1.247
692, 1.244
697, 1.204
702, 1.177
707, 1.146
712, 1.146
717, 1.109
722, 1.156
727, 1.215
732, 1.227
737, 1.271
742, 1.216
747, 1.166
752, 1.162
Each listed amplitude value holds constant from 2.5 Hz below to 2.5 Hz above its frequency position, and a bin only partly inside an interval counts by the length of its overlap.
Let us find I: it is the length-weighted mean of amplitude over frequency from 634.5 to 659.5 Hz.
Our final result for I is 1.43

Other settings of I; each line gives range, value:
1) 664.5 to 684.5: 1.24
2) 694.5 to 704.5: 1.19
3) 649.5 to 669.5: 1.41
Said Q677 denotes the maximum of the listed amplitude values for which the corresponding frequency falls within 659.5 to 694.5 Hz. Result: 1.442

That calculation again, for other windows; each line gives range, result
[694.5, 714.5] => 1.204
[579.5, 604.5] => 1.427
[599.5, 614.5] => 1.536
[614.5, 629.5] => 1.434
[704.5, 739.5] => 1.271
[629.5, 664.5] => 1.51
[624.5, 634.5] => 1.351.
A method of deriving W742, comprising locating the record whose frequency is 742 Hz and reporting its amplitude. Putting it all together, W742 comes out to 1.216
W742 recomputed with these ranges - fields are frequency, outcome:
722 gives 1.156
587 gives 1.389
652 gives 1.421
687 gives 1.247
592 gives 1.405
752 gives 1.162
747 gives 1.166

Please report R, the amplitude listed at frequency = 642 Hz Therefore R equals 1.379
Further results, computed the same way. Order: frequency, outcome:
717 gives 1.109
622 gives 1.422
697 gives 1.204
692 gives 1.244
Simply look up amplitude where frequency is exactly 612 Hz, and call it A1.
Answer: 1.497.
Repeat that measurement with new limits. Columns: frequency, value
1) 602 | 1.427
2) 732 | 1.227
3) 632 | 1.288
